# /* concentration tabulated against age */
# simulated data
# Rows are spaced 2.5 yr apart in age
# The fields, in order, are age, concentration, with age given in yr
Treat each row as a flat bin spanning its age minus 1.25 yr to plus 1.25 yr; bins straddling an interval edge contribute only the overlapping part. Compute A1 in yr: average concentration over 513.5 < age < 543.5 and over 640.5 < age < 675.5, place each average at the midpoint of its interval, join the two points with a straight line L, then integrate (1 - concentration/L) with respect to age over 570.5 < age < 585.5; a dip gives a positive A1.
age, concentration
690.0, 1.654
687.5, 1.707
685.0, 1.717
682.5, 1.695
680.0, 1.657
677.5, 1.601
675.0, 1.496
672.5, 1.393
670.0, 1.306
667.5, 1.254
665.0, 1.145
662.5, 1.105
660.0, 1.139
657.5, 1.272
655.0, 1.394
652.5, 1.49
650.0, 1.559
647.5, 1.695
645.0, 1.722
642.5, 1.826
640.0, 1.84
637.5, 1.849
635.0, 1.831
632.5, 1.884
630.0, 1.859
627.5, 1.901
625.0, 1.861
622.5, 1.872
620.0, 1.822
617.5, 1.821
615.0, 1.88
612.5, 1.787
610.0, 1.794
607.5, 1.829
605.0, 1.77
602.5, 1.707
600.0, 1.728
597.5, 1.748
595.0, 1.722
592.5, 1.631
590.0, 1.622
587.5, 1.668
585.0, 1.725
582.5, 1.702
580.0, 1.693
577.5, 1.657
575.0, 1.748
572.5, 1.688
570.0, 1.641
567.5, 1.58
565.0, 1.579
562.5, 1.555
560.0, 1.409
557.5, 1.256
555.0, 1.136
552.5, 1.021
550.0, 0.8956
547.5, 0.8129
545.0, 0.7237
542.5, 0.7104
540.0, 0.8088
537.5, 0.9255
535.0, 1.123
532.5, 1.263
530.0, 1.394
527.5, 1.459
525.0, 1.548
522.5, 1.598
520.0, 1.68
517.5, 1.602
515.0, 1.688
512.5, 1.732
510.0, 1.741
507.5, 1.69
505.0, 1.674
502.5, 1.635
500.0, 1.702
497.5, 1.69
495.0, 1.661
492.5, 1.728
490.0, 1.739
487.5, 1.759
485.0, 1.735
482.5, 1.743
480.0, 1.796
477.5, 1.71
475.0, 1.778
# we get -3.7 yr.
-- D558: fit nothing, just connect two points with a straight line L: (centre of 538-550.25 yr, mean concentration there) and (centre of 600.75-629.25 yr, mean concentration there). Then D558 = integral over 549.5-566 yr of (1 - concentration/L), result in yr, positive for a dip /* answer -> -4.6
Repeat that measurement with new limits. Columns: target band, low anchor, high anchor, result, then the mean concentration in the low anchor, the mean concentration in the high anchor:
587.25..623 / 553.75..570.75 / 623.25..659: -3.8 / 1.45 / 1.71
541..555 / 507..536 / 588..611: 6.5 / 1.54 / 1.73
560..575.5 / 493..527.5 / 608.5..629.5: 1.3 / 1.66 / 1.84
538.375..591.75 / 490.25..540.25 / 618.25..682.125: 6.7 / 1.54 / 1.59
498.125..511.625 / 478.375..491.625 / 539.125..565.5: -1.2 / 1.75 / 1.07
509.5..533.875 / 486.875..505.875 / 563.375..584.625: 1.8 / 1.7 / 1.66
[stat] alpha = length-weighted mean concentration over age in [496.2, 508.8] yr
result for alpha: 1.68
